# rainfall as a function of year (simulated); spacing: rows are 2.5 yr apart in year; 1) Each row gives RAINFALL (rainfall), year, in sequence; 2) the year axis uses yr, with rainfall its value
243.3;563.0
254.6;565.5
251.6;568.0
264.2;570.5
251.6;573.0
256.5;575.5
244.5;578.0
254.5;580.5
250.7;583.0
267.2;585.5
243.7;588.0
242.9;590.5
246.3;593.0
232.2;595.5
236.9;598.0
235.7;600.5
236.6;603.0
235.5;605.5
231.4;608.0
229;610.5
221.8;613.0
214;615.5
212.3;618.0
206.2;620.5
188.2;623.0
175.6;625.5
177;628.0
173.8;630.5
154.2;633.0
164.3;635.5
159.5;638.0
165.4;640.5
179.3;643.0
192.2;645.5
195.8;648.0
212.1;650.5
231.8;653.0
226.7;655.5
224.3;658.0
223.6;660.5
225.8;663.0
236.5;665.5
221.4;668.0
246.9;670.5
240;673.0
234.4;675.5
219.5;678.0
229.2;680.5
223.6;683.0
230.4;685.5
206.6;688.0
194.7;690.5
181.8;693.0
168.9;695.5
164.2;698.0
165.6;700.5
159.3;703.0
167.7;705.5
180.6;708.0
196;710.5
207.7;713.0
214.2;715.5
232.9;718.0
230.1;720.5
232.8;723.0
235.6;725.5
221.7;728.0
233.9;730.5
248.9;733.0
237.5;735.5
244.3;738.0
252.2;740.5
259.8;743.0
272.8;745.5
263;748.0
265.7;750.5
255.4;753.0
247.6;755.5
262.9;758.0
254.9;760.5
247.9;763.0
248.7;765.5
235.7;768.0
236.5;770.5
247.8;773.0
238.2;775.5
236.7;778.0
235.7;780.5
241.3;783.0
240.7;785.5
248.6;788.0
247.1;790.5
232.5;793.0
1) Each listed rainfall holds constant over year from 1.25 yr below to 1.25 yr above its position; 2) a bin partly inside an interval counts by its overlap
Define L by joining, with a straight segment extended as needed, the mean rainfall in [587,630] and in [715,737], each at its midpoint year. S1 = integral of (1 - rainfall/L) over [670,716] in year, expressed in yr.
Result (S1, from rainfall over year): 5.7 yr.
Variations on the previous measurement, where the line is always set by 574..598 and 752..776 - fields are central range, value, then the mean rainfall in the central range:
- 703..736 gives 4.3 yr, 216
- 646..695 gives 5.5 yr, 220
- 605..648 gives 9.7 yr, 192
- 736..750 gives -0.6 yr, 258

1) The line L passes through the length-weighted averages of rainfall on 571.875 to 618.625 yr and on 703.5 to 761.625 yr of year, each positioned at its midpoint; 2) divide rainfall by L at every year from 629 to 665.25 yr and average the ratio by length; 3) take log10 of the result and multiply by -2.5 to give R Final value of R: 0.21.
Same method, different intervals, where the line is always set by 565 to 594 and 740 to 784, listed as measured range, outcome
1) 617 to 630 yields 0.30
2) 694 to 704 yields 0.45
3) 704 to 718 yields 0.27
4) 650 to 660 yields 0.12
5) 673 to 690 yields 0.12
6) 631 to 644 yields 0.46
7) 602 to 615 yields 0.10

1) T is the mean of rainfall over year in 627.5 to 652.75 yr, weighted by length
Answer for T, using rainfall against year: 180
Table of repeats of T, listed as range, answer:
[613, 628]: 199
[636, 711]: 203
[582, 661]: 212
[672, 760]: 223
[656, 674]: 231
